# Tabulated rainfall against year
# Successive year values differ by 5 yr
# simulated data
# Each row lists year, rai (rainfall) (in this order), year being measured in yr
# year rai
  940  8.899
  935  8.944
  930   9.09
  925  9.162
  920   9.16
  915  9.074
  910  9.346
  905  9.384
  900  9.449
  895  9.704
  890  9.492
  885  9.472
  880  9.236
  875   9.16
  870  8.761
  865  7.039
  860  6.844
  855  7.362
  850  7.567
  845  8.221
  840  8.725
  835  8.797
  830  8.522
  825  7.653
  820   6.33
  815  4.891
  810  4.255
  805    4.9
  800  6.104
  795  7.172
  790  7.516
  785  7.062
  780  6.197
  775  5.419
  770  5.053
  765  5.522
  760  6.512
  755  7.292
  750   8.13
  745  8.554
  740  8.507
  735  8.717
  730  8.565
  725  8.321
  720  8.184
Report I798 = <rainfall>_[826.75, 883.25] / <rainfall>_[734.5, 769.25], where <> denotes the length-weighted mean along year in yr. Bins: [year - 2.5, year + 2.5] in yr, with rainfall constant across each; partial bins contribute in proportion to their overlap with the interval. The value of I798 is 1.11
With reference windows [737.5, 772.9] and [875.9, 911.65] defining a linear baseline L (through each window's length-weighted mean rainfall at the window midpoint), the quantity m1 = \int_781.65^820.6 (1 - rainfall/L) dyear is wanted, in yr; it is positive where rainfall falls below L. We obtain 9.0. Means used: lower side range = 7.06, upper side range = 9.43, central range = 6.02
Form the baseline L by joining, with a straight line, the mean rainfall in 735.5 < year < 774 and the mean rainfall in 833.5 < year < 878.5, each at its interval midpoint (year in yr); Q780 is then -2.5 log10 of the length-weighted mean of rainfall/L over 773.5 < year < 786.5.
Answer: 0.180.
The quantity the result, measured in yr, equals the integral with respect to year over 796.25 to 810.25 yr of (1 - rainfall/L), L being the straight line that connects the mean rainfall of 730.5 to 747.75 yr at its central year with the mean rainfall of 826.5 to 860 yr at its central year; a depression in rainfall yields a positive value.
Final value 4.9 yr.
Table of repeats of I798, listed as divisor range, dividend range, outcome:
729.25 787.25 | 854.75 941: 1.26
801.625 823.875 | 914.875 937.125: 1.72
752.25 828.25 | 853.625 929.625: 1.44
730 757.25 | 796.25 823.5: 0.66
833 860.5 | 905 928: 1.15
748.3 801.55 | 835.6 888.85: 1.27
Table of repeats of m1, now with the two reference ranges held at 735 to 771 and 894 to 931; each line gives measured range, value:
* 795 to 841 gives 8.4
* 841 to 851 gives 0.5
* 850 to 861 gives 1.7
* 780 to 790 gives 0.9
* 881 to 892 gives -0.6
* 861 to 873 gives 1.2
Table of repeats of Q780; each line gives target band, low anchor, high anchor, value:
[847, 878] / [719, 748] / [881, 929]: 0.17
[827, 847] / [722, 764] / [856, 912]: 0.00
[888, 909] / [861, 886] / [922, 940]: -0.09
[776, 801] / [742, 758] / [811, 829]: 0.04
